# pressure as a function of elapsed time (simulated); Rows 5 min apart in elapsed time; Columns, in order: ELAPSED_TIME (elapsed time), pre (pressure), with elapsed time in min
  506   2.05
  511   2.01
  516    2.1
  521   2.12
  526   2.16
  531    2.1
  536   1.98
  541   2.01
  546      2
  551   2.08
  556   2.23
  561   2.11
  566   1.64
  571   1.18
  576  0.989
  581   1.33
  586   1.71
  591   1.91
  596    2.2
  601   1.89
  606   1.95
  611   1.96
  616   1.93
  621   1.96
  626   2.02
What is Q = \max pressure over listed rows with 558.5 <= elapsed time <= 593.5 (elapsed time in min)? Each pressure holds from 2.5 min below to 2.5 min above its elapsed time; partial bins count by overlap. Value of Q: 2.11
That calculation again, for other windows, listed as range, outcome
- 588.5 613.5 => 2.2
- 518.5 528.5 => 2.16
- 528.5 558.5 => 2.23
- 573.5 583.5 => 1.33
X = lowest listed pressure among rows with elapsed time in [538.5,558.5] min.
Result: 2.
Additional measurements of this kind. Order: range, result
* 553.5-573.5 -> 1.18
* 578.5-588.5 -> 1.33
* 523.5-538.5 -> 1.98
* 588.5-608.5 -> 1.89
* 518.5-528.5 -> 2.12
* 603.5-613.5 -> 1.95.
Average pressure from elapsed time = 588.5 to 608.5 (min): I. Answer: 1.99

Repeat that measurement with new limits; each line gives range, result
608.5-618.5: 1.95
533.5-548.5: 2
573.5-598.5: 1.63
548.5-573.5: 1.85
